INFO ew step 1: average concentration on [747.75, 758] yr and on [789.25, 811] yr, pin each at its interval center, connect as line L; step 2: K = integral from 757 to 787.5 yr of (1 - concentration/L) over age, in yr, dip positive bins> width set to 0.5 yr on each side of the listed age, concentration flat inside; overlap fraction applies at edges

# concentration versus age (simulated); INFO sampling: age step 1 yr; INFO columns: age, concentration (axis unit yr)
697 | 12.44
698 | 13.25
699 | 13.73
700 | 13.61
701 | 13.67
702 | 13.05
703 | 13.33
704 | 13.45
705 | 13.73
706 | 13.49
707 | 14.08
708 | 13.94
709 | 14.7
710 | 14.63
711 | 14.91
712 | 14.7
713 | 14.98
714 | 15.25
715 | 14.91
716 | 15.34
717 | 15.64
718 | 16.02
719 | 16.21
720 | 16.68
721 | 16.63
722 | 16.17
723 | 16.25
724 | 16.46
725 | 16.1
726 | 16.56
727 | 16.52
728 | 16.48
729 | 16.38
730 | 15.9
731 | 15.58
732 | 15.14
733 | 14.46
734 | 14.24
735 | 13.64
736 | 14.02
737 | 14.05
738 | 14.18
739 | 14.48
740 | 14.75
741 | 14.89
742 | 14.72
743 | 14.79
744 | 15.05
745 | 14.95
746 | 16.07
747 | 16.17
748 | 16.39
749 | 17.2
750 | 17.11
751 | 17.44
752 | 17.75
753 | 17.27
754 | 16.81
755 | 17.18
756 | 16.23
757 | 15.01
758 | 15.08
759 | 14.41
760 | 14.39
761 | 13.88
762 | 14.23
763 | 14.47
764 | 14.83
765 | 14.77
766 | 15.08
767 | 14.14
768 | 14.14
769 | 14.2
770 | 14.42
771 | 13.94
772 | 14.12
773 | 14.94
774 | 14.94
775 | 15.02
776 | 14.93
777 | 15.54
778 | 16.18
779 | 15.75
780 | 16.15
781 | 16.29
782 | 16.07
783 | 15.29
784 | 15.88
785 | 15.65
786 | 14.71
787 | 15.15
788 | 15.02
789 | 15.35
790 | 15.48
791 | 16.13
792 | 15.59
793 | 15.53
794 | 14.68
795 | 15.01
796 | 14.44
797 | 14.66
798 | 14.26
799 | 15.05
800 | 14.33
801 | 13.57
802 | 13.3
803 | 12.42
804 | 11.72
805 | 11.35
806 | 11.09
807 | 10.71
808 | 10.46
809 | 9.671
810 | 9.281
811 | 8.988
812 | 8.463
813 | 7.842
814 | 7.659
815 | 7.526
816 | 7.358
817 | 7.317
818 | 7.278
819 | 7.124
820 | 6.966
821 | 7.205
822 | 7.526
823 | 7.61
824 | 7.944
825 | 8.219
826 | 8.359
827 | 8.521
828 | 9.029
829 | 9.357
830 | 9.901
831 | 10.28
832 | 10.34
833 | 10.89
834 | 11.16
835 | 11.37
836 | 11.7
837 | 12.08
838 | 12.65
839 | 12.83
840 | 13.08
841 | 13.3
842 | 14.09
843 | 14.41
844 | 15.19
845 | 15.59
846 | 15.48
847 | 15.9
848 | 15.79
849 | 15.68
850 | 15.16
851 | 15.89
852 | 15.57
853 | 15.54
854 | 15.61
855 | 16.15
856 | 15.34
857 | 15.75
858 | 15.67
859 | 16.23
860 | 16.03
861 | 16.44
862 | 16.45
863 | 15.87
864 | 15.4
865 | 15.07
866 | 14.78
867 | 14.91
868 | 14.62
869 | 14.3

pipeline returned 0.6 yr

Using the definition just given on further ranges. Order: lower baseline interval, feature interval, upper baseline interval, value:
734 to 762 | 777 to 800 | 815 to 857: -2.7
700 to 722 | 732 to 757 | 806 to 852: -3.6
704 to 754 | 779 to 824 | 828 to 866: 7.8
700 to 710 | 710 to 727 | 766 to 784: -2.1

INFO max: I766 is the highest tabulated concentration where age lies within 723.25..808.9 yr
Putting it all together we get 17.75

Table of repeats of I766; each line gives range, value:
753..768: 17.27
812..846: 15.59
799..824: 15.05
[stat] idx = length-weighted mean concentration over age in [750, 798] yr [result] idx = 15.3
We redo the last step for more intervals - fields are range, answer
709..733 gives 15.8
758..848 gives 12.7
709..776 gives 15.3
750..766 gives 15.6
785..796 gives 15.2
